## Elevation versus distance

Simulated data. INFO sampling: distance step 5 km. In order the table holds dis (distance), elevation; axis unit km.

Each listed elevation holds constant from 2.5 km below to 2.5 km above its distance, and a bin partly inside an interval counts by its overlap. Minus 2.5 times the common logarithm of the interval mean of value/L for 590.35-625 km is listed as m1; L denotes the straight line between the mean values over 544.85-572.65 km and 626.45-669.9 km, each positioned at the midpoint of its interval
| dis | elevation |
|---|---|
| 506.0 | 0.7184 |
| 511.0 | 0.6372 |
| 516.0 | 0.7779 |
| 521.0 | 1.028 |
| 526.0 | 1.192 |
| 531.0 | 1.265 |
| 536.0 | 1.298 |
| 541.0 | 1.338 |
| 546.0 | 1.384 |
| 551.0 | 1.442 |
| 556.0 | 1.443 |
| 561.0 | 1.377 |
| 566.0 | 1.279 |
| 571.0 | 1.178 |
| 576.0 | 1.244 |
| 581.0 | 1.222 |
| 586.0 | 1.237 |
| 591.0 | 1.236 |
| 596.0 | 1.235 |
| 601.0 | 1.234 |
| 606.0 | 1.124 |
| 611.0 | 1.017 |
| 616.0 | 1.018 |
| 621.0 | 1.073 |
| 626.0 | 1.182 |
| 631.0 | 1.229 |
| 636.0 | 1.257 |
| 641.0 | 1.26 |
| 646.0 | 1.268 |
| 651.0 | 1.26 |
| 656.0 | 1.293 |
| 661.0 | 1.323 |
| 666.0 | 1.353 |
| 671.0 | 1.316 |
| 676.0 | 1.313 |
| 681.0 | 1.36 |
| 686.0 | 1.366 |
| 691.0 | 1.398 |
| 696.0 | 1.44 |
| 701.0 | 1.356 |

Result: 0.16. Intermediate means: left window 1.35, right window 1.28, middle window 1.13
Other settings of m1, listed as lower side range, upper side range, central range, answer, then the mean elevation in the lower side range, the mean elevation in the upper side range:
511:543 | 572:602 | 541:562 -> -0.210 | 1.11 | 1.23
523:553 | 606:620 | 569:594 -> -0.063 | 1.31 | 1.04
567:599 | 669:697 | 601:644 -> 0.116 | 1.23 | 1.36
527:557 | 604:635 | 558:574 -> -0.004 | 1.35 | 1.11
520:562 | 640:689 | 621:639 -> 0.096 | 1.31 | 1.31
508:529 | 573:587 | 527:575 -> -0.227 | 0.913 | 1.23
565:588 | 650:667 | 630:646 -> 0.029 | 1.23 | 1.31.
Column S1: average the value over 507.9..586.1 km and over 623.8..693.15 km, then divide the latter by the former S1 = 1.08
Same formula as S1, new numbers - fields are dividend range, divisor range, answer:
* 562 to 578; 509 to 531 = 1.30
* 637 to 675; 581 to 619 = 1.12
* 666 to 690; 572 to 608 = 1.10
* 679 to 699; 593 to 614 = 1.21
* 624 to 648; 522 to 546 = 0.98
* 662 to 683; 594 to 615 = 1.17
